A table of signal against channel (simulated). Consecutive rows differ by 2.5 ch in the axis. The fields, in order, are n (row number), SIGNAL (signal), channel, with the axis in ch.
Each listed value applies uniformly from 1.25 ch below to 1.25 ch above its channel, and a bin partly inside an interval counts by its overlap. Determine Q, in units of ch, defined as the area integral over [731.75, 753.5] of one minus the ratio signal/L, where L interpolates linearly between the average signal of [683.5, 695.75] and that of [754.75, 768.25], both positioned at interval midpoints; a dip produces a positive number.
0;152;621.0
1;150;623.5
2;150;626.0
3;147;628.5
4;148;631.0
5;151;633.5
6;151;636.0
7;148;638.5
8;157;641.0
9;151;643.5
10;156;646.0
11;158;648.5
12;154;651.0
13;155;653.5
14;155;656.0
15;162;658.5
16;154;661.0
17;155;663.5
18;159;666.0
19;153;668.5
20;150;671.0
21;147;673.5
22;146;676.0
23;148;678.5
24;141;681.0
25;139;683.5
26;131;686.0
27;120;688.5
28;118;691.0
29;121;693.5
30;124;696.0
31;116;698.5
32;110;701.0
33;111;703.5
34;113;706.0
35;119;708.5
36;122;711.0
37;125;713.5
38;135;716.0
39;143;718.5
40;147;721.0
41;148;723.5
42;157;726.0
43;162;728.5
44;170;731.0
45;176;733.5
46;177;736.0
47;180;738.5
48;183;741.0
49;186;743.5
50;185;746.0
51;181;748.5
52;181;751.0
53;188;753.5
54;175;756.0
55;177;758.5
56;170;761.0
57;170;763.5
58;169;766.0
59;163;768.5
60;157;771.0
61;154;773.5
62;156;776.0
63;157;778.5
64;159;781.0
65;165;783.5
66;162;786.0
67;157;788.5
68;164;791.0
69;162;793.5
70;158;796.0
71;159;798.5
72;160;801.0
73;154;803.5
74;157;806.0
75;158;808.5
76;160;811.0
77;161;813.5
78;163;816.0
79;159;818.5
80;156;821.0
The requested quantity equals -3.0 ch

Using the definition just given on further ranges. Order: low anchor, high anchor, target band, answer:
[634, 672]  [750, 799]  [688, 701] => 3.23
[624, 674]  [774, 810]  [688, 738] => 6.17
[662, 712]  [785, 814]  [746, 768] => -4.04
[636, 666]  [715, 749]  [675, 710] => 7.70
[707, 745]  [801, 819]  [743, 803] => -3.67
